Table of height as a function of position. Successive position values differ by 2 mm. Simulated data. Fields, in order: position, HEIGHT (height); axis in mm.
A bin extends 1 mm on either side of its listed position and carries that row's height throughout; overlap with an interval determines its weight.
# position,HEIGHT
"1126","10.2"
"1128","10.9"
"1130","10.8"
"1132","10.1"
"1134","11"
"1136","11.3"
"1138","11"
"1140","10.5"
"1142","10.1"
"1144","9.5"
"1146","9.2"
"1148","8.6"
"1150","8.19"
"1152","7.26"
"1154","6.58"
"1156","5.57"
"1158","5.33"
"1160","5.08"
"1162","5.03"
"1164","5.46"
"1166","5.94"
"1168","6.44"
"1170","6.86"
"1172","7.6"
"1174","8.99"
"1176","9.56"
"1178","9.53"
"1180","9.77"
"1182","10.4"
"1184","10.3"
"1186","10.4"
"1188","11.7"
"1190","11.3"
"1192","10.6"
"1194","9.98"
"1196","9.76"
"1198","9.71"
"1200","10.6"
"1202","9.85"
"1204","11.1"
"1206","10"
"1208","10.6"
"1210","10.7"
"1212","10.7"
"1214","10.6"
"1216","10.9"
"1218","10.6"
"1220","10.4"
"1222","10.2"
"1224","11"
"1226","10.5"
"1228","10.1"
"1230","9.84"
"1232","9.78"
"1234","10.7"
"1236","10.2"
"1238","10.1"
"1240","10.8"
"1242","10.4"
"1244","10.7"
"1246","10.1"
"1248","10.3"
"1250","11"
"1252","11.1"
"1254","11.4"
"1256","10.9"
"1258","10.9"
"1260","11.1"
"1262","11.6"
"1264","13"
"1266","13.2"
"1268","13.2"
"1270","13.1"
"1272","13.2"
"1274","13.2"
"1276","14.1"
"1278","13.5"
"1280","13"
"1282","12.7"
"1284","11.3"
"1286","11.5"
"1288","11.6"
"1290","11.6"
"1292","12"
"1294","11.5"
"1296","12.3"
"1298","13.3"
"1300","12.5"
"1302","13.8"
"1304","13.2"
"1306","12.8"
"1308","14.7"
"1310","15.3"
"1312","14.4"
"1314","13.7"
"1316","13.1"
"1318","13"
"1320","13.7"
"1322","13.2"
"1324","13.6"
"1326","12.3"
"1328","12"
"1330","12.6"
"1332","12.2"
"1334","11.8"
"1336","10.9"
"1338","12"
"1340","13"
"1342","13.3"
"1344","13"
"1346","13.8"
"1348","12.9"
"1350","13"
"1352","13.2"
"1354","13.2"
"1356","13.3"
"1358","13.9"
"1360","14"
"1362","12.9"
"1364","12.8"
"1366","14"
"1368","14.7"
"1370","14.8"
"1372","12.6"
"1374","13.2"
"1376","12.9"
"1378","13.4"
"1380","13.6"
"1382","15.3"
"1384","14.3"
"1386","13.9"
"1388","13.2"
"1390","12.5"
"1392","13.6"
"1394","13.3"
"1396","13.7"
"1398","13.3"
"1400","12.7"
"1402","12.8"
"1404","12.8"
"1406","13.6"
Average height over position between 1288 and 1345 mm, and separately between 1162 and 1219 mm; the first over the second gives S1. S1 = 1.35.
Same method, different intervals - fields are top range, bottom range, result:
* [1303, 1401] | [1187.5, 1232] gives 1.27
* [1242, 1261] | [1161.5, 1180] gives 1.45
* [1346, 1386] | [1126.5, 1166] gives 1.61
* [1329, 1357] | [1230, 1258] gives 1.21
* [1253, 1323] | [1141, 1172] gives 1.82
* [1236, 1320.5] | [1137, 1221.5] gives 1.35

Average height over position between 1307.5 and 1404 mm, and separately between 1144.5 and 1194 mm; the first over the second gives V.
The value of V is 1.6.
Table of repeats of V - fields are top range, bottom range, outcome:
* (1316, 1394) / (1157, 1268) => 1.33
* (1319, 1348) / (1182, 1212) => 1.21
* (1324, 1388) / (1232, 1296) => 1.13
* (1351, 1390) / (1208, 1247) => 1.30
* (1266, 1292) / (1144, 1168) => 1.89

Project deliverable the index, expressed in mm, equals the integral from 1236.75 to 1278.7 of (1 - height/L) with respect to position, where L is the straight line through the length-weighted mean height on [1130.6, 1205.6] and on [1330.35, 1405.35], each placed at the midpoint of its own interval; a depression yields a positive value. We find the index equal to -3.3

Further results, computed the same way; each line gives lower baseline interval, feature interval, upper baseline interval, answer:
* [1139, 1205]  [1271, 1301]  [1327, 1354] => -3.0 mm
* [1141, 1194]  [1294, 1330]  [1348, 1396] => -3.8 mm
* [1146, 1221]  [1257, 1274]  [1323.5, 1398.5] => -2.4 mm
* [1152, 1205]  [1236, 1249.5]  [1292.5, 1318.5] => 0.7 mm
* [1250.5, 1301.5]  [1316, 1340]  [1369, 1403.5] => 0.6 mm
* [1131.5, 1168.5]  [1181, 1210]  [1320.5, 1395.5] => -4.2 mm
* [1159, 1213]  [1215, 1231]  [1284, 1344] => -0.4 mm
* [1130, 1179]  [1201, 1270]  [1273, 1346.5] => -1.6 mm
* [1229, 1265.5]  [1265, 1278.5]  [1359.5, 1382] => -2.4 mm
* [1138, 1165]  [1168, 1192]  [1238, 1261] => -3.0 mm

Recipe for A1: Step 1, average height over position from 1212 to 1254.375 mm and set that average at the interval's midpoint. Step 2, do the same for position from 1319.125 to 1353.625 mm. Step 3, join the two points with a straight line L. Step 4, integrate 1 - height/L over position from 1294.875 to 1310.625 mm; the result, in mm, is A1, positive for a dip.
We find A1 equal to -1.9 mm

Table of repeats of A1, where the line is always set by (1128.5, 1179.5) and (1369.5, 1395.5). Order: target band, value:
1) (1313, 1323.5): -1.11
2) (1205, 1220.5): -1.52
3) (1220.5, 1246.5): -0.62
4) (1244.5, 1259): -0.38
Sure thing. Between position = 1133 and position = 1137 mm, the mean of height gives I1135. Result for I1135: 11.2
